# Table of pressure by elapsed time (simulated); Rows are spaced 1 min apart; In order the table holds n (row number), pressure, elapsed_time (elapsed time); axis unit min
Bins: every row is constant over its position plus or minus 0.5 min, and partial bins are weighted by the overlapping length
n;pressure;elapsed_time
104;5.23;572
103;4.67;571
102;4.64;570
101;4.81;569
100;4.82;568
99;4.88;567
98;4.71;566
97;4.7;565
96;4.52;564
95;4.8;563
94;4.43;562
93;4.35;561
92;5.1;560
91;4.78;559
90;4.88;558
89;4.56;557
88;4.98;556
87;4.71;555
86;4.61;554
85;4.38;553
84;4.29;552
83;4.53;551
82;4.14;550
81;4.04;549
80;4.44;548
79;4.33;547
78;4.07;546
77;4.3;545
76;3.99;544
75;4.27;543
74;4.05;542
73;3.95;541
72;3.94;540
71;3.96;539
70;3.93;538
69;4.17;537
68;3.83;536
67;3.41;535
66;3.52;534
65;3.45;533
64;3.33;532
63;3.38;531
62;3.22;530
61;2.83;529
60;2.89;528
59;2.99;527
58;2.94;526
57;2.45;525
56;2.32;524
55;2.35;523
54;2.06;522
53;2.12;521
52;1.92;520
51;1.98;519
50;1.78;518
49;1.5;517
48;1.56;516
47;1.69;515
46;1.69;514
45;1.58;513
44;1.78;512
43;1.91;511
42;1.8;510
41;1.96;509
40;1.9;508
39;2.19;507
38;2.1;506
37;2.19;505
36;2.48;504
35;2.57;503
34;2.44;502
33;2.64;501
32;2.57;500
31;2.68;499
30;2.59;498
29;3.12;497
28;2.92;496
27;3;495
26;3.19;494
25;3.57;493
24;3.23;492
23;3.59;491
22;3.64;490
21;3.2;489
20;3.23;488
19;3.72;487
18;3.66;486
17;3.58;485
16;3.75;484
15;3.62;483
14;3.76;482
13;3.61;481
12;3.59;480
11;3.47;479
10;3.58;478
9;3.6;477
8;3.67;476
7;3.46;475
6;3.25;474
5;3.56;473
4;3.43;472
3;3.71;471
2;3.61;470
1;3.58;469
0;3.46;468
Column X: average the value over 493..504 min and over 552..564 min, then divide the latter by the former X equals 1.67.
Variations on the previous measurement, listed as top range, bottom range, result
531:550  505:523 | 2.10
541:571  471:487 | 1.26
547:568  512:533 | 1.96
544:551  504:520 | 2.27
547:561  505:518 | 2.50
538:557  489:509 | 1.55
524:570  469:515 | 1.37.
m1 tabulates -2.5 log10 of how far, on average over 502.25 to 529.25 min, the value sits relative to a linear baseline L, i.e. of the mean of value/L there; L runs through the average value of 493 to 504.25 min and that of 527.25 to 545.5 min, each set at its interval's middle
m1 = 0.44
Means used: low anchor 2.79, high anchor 3.68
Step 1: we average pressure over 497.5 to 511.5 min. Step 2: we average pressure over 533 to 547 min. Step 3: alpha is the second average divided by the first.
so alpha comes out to 1.73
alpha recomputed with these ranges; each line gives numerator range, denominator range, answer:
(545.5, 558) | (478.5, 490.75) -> 1.24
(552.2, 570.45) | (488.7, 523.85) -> 1.97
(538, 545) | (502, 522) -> 2.07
